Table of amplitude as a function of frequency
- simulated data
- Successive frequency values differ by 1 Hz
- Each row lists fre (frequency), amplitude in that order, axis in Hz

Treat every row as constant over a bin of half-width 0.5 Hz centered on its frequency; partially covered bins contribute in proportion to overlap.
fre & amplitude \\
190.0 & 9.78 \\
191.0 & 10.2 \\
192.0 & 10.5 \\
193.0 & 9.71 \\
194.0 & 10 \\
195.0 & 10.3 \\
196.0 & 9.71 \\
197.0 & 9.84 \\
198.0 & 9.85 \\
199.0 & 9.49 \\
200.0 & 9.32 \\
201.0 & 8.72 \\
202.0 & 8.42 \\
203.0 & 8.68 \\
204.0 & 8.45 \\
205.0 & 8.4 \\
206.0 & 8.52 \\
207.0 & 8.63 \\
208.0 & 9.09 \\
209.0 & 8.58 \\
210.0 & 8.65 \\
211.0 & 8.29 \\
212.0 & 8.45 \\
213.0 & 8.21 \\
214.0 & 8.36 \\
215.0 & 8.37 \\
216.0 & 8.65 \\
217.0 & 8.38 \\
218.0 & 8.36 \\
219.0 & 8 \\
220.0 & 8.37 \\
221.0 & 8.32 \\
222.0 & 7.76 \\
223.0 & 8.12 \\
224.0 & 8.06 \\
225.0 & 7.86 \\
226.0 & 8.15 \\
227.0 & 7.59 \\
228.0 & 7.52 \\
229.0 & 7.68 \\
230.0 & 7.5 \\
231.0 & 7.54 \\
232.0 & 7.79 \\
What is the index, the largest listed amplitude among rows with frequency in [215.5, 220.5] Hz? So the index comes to 8.65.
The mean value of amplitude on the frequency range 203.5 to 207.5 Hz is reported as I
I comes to 8.5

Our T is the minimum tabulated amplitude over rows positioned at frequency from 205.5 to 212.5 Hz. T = 8.29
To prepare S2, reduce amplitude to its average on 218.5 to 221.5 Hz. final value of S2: 8.23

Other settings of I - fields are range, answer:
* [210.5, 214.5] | 8.33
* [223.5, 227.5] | 7.92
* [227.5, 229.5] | 7.6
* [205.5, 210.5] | 8.69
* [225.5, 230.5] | 7.69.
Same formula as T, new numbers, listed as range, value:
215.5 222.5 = 7.76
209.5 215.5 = 8.21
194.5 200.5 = 9.32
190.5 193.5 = 9.71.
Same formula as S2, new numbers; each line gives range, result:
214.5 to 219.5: 8.35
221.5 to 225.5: 7.95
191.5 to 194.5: 10.1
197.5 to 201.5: 9.34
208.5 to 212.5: 8.49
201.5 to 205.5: 8.49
